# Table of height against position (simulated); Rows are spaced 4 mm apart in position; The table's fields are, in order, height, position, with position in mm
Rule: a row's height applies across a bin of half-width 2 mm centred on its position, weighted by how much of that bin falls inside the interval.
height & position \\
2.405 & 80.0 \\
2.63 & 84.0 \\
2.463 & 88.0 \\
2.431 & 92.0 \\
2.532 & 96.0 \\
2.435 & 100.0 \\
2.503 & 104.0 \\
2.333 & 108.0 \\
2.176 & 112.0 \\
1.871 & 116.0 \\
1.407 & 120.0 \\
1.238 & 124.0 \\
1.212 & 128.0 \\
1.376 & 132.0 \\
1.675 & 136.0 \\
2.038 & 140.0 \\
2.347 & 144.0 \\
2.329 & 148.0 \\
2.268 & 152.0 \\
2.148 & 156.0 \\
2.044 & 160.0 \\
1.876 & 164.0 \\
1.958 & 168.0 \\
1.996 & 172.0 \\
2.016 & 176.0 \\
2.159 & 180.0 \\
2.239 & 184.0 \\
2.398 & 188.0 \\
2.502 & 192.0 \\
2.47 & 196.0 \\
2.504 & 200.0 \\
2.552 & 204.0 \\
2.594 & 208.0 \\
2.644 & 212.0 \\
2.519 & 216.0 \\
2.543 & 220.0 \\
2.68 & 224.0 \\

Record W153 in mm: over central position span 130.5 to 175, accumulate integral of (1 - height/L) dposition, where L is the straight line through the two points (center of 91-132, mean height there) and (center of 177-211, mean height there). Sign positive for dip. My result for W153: 3.75 mm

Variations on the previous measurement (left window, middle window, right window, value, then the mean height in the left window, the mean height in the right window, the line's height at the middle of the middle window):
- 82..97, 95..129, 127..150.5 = 4.08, 2.51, 1.87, 2.22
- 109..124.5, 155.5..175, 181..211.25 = 1.71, 1.76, 2.46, 2.19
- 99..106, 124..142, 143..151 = 6.32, 2.47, 2.33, 2.37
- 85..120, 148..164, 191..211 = 1.87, 2.3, 2.53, 2.42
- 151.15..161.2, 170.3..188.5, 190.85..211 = 1.59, 2.15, 2.53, 2.35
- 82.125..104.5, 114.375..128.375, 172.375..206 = 5.75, 2.5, 2.34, 2.45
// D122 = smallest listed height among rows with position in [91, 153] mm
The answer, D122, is 1.212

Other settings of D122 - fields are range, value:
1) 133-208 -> 1.675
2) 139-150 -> 2.038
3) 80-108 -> 2.333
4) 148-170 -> 1.876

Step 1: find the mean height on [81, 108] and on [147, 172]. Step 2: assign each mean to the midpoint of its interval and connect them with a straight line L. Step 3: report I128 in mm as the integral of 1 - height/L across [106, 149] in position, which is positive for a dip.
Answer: 8.88 mm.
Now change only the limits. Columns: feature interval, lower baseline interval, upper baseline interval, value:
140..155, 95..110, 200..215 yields 1.41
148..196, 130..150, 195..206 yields 1.69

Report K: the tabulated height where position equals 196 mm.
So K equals 2.47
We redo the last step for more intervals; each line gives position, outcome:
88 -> 2.463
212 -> 2.644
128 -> 1.212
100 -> 2.435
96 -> 2.532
